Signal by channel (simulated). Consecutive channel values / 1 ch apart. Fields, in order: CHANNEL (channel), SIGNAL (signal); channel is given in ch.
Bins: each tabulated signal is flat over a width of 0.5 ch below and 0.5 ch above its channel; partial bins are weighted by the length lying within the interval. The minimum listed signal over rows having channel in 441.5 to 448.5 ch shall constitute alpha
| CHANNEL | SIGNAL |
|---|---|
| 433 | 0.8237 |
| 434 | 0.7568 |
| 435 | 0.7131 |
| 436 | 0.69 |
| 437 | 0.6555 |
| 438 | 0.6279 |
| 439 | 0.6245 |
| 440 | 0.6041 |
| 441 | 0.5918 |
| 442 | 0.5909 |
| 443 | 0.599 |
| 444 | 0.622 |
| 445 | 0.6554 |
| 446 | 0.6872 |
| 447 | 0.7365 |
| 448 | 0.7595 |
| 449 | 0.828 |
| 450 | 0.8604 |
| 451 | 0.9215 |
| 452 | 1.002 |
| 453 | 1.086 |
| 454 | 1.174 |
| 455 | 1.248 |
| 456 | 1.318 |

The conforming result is 0.5909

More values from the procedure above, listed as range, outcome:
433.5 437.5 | 0.6555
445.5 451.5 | 0.6872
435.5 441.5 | 0.5918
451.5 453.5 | 1.002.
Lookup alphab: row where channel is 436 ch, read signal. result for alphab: 0.69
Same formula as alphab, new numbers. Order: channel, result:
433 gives 0.8237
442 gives 0.5909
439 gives 0.6245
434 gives 0.7568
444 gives 0.622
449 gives 0.828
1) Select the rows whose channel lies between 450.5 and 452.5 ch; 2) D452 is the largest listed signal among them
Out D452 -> 1.002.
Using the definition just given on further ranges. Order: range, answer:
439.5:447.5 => 0.7365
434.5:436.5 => 0.7131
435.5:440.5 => 0.69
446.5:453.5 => 1.086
